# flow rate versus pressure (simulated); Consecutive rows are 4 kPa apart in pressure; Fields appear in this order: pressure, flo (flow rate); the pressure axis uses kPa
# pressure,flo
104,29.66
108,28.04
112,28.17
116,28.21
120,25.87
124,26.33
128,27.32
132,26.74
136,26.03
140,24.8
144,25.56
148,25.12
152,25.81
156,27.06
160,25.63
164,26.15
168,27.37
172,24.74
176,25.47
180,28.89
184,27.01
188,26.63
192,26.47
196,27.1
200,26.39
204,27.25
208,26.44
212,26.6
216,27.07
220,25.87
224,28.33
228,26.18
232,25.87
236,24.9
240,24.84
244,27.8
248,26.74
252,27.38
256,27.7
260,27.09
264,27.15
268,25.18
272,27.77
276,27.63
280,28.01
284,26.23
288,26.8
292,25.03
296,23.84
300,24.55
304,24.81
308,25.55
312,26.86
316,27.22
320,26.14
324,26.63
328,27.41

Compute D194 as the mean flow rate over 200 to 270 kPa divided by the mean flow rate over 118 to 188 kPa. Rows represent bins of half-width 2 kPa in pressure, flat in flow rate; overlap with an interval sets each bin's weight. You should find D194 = 1.0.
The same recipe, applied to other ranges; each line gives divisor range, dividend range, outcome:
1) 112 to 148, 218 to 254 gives 1.00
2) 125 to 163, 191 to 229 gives 1.03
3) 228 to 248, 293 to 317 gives 0.98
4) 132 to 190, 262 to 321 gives 1.00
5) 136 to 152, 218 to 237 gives 1.04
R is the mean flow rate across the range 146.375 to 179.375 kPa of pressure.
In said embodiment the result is 26.1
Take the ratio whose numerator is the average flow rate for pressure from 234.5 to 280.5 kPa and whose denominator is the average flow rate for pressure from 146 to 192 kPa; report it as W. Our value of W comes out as 1.0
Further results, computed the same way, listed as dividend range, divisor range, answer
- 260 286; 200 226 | 1.00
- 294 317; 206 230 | 0.95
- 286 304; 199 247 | 0.95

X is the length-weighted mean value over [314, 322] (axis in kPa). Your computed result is 26.7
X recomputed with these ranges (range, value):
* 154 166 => 26.3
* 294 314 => 25.1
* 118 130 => 26.5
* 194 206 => 26.9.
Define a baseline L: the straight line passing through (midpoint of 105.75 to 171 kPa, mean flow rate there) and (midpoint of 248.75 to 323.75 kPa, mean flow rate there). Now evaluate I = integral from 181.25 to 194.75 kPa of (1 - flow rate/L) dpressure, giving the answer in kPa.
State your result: -0.2 kPa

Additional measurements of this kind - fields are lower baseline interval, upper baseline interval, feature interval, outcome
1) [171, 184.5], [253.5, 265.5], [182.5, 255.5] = 0.93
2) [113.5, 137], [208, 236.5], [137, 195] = 1.01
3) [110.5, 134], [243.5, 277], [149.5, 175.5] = 0.98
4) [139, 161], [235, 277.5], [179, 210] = -0.96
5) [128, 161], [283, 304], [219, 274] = -2.62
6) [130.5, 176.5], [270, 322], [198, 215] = -0.46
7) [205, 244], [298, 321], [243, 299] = -1.31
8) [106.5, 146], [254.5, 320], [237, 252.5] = -0.05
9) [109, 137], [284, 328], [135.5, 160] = 1.06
